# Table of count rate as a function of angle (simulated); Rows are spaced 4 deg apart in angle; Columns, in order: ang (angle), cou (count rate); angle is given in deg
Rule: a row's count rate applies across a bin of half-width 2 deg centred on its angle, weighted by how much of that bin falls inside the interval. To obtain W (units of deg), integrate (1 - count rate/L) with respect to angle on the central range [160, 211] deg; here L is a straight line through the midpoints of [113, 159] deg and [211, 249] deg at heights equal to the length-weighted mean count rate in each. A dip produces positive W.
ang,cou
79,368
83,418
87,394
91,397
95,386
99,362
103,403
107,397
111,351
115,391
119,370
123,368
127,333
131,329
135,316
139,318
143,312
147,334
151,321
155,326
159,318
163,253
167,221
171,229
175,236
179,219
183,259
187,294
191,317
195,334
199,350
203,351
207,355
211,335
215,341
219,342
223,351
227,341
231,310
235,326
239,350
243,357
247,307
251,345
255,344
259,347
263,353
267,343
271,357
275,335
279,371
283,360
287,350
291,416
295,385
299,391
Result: 7.4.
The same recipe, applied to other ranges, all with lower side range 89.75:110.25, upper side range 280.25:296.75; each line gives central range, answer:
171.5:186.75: 5.54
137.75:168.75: 6.73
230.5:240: 1.26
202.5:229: 2.51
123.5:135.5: 1.64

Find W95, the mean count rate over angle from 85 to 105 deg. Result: 388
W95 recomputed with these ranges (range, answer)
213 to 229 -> 344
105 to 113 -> 374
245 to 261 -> 336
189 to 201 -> 334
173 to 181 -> 228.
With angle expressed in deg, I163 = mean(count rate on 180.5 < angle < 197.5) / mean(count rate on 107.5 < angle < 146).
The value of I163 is 0.87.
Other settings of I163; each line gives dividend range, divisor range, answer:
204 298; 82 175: 1.03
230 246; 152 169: 1.19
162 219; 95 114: 0.78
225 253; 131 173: 1.13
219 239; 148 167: 1.13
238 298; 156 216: 1.21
